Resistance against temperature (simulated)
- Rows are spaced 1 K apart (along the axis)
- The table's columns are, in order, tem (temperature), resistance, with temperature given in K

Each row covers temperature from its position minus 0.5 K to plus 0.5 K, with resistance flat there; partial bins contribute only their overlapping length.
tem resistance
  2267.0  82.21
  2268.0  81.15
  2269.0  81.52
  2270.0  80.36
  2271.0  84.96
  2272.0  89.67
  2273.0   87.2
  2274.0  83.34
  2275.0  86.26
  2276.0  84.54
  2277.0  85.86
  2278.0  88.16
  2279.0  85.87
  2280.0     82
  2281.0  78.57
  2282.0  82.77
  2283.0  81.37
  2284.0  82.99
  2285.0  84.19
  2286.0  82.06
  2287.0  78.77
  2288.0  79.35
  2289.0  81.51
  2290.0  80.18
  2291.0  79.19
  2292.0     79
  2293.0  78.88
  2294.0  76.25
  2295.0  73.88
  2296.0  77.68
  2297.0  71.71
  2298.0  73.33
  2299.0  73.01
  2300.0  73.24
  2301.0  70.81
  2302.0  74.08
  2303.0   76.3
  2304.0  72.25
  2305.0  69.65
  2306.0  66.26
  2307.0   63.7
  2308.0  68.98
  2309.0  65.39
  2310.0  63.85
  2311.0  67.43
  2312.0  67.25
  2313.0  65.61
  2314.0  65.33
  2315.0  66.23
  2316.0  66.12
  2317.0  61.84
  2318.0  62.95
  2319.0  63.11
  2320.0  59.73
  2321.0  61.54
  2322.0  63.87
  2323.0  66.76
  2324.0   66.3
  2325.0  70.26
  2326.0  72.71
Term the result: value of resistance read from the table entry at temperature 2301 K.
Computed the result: 70.81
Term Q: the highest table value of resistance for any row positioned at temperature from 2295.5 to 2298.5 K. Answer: 77.68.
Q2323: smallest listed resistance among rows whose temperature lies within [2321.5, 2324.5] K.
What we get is 63.87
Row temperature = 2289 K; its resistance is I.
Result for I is 81.51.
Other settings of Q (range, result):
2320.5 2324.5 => 66.76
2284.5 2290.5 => 84.19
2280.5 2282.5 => 82.77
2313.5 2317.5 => 66.23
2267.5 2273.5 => 89.67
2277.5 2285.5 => 88.16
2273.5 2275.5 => 86.26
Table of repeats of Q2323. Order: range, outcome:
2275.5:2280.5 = 82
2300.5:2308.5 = 63.7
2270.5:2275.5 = 83.34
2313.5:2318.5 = 61.84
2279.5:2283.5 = 78.57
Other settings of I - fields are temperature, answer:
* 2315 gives 66.23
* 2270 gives 80.36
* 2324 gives 66.3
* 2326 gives 72.71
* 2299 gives 73.01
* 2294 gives 76.25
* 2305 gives 69.65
